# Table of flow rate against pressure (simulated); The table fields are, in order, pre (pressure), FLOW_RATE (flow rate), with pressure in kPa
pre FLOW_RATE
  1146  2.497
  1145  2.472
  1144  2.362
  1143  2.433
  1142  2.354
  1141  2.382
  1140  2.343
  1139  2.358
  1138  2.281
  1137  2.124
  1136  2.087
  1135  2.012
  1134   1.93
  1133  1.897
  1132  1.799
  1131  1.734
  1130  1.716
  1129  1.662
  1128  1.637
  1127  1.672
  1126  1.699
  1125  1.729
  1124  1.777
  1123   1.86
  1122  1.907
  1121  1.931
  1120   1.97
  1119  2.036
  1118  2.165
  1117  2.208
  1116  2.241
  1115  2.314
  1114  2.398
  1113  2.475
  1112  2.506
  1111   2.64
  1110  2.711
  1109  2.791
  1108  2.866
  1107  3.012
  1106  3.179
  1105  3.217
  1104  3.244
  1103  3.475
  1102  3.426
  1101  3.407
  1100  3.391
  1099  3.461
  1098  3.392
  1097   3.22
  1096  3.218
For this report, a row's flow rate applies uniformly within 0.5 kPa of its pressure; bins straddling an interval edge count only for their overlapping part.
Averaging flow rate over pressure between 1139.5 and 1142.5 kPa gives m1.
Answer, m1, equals 2.36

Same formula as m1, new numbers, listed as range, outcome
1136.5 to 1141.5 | 2.3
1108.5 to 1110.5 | 2.75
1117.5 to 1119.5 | 2.1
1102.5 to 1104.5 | 3.36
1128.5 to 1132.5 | 1.73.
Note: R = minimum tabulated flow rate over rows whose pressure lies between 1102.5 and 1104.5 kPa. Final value 3.244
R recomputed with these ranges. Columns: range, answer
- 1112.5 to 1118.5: 2.165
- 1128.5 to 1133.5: 1.662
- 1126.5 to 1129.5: 1.637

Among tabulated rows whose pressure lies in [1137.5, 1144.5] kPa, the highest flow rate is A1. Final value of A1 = 2.433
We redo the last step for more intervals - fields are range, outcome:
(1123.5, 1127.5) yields 1.777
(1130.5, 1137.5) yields 2.124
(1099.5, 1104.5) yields 3.475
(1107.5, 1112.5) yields 2.866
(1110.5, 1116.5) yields 2.64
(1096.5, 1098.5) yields 3.392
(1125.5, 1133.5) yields 1.897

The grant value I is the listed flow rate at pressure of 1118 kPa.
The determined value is 2.165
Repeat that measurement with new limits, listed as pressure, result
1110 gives 2.711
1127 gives 1.672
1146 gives 2.497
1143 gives 2.433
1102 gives 3.426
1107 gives 3.012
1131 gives 1.734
